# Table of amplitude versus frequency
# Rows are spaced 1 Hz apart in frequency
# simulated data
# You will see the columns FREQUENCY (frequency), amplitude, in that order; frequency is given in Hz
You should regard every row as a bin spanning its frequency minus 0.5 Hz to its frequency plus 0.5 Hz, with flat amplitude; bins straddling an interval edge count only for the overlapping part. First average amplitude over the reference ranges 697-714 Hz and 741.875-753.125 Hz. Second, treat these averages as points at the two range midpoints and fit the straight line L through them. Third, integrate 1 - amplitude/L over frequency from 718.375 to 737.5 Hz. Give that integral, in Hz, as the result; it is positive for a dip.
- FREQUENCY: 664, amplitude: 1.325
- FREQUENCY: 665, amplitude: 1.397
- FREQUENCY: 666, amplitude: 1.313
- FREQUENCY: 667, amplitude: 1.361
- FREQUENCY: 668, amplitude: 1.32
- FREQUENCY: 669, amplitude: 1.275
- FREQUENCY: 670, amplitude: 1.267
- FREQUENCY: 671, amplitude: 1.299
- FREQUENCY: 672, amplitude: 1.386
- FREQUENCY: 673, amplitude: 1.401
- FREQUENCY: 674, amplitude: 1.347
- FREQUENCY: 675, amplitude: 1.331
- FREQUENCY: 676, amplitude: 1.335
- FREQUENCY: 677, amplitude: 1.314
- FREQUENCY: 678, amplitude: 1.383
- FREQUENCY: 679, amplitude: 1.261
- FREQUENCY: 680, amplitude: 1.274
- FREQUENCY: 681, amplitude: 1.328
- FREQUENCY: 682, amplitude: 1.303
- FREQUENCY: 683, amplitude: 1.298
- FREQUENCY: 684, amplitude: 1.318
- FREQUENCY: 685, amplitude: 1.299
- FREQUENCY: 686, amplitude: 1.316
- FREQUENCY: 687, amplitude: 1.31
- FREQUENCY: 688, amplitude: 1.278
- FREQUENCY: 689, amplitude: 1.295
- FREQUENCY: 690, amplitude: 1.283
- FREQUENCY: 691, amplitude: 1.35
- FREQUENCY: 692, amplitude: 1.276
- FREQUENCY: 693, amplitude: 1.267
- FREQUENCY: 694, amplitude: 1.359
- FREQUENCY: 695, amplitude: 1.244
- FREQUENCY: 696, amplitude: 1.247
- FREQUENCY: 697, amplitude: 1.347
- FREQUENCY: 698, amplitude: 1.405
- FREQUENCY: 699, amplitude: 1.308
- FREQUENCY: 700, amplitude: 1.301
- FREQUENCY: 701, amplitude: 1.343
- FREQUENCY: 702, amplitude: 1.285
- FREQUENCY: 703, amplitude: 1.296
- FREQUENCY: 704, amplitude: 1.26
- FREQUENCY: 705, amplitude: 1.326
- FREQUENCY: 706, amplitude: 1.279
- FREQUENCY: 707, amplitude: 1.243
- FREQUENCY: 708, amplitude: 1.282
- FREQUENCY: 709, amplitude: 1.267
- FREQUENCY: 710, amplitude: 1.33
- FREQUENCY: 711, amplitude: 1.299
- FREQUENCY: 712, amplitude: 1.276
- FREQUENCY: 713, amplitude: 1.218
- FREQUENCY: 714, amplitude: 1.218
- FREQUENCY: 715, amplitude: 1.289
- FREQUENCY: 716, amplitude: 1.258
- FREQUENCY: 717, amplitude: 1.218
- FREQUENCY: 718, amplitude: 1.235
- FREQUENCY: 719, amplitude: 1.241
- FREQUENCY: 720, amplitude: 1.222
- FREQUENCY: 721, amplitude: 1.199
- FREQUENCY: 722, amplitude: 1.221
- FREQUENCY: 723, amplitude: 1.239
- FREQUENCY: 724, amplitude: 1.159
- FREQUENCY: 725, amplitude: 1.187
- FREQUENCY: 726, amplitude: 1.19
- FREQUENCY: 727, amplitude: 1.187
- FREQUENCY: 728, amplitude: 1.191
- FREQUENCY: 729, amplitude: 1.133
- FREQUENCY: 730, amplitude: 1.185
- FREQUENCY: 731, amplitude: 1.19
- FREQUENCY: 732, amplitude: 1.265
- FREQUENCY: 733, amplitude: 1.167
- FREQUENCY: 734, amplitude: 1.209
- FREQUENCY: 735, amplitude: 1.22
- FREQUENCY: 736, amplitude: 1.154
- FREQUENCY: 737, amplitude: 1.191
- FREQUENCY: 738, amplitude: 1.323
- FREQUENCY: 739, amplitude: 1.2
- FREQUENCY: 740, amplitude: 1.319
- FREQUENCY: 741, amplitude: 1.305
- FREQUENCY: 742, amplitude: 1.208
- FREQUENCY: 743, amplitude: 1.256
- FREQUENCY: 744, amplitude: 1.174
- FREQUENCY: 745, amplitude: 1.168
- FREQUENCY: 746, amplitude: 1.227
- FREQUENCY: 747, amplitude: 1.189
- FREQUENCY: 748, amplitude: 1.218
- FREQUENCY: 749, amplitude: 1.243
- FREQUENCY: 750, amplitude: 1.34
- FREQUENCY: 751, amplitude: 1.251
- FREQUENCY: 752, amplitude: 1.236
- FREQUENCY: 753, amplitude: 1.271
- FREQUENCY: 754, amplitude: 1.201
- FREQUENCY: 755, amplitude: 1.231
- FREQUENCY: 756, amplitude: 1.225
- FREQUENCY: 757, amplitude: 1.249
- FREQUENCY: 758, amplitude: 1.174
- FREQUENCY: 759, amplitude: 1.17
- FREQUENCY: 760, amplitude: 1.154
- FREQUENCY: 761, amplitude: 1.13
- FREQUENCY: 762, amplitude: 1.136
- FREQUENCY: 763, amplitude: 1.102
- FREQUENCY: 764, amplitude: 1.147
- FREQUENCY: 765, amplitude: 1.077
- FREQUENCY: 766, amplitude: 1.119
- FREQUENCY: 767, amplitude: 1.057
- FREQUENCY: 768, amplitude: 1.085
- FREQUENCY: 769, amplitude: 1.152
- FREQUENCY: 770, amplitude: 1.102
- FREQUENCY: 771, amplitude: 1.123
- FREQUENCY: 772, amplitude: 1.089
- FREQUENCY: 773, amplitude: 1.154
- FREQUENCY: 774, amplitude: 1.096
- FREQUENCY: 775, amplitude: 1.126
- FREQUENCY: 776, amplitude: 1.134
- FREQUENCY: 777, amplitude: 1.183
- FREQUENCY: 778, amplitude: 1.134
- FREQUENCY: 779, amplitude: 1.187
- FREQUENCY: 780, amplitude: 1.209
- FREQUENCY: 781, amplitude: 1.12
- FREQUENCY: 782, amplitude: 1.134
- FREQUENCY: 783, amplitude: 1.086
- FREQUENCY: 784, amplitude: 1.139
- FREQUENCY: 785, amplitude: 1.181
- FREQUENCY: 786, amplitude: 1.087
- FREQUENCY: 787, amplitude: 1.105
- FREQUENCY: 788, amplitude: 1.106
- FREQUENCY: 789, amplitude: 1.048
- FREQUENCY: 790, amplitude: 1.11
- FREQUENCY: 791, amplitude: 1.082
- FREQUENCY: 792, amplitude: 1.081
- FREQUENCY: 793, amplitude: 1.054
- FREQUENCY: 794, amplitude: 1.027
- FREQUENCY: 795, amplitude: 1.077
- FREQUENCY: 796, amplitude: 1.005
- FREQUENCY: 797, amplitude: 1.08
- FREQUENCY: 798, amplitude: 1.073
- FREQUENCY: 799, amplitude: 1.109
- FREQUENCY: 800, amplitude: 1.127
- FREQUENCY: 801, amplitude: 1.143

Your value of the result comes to 1.0 Hz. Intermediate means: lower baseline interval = 1.29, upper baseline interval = 1.23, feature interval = 1.2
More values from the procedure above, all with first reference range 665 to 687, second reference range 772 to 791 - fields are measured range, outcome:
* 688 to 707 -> -0.29 Hz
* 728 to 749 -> -0.15 Hz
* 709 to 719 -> -0.06 Hz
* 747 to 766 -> -0.34 Hz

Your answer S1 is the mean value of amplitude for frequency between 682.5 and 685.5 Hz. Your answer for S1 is 1.3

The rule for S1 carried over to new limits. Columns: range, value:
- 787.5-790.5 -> 1.09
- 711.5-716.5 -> 1.25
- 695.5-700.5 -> 1.32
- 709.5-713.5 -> 1.28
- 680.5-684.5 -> 1.31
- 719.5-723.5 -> 1.22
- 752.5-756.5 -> 1.23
